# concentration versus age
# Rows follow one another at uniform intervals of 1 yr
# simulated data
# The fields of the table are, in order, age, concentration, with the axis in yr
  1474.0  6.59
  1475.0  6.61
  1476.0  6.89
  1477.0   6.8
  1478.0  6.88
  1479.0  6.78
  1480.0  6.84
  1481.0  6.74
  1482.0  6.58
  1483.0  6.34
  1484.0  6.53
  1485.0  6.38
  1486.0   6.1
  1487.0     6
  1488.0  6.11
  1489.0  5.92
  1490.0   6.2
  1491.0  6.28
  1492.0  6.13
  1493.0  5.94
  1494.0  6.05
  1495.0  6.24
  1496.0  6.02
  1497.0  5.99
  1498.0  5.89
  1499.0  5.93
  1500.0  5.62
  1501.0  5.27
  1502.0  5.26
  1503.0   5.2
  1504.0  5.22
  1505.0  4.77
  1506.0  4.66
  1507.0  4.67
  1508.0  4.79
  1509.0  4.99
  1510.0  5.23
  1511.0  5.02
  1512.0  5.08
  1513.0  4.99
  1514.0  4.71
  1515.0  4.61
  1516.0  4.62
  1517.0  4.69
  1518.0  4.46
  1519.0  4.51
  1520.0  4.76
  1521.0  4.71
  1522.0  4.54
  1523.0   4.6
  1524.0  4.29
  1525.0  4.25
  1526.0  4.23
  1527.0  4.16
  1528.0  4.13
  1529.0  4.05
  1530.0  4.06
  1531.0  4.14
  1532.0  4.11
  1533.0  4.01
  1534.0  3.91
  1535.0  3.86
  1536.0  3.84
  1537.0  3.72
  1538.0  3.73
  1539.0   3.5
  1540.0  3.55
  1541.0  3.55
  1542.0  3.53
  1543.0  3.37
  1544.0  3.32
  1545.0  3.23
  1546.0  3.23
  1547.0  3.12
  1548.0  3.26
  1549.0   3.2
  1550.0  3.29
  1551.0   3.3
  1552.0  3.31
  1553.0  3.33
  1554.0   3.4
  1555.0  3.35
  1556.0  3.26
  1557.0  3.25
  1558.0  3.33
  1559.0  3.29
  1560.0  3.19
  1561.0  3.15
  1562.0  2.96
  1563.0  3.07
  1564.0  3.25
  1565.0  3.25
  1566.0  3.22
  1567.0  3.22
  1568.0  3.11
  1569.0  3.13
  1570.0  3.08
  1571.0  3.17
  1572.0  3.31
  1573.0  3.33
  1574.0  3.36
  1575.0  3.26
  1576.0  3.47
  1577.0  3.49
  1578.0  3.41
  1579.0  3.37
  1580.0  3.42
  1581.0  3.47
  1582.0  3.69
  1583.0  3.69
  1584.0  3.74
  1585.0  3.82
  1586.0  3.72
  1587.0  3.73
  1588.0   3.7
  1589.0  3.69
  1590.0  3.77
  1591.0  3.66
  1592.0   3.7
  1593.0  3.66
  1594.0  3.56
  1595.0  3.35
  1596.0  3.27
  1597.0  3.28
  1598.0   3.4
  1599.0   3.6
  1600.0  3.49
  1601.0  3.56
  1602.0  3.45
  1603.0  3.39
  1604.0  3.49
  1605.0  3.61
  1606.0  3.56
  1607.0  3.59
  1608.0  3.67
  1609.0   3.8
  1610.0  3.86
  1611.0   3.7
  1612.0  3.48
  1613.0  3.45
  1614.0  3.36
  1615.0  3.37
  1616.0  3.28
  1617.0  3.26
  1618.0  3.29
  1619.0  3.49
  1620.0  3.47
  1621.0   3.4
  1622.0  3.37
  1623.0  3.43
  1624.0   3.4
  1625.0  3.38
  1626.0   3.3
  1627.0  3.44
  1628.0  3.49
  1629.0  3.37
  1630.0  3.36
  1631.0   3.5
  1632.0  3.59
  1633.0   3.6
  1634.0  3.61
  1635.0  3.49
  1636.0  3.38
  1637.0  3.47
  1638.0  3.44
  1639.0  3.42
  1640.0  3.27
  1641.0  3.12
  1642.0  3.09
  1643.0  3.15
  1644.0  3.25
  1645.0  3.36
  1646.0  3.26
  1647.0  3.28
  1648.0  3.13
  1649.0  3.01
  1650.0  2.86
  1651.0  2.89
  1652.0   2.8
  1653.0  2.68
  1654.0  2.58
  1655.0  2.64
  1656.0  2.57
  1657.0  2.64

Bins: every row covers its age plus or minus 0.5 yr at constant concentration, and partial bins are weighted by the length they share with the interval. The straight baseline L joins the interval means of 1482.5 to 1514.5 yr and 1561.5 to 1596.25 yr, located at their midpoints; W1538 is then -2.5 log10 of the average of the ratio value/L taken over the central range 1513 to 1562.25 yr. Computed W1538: 0.20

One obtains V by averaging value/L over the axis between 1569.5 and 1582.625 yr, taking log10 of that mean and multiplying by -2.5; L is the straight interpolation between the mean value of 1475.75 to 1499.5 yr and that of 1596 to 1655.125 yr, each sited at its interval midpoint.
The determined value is 0.29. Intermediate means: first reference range 6.31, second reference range 3.35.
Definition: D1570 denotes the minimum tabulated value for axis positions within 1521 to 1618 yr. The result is 2.96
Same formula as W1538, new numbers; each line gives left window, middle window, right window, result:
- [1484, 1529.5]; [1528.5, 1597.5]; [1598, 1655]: 0.24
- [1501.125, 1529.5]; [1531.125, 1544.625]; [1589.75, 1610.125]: 0.19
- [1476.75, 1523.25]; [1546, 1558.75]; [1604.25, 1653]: 0.38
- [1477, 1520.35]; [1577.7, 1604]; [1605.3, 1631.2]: 0.11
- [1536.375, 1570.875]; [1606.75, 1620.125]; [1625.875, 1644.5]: -0.04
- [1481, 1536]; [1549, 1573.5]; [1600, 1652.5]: 0.32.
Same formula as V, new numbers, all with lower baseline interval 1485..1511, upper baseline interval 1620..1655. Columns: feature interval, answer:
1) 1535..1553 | 0.38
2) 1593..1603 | 0.14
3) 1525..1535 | 0.24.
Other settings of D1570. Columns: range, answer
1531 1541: 3.5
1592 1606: 3.27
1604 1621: 3.26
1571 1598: 3.17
